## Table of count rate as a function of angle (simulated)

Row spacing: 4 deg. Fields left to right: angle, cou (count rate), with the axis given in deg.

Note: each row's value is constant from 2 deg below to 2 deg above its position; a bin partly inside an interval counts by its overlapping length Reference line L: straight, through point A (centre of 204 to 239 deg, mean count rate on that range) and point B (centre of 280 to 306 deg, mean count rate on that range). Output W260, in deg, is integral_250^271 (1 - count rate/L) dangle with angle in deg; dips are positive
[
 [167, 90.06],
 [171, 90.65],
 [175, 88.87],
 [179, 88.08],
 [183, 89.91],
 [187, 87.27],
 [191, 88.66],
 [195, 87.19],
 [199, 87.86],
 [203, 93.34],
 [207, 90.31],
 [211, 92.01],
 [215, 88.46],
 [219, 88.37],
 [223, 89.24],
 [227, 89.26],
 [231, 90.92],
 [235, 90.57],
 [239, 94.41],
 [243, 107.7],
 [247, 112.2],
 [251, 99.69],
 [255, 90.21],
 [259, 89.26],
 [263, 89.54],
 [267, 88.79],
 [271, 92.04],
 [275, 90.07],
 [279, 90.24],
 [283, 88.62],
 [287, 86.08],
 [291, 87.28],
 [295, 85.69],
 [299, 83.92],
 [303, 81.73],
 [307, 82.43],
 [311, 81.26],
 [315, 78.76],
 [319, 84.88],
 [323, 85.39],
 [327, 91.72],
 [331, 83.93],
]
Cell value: -0.8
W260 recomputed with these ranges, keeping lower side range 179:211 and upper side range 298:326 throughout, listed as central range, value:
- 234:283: -4.9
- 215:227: -0.1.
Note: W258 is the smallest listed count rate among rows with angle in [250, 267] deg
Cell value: 88.79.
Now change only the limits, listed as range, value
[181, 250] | 87.19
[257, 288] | 86.08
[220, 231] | 89.24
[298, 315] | 78.76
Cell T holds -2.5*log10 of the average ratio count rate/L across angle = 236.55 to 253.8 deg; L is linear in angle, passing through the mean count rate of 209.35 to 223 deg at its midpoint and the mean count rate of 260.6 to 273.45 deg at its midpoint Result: -0.14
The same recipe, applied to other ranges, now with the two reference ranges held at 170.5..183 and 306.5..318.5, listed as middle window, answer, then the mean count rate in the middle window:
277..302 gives -0.055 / 86.8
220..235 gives -0.045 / 89.8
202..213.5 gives -0.052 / 91.6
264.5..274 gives -0.083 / 90.3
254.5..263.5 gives -0.066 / 89.6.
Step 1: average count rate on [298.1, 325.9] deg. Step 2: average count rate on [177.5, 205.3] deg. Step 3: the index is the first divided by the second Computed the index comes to 0.9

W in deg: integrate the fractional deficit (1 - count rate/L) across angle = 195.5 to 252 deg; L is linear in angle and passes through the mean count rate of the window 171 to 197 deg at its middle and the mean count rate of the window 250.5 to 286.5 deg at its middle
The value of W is -2.65 deg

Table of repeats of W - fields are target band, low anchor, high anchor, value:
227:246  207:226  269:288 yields -1.4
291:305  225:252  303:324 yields 0.2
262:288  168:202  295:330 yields -1.3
